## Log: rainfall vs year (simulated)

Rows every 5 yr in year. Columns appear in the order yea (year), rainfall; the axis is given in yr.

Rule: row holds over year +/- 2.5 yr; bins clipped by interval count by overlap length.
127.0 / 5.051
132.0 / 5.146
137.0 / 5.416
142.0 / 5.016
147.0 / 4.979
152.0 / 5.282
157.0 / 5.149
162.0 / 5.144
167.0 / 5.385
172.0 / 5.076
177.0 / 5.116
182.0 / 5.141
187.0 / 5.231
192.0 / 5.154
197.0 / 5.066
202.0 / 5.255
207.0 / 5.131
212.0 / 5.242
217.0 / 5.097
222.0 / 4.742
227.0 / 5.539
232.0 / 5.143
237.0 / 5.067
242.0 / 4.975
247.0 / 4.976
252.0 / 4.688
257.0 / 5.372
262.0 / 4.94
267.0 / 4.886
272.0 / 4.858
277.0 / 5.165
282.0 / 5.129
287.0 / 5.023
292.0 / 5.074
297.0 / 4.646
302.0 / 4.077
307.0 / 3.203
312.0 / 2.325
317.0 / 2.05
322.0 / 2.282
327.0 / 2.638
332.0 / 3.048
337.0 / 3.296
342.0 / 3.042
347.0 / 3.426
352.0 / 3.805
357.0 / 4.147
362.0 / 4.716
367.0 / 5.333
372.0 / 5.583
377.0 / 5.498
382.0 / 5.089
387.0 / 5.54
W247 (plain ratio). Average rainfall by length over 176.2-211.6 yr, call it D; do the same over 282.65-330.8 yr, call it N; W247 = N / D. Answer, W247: 0.7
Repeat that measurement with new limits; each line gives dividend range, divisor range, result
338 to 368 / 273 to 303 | 0.81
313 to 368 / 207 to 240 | 0.65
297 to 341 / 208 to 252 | 0.59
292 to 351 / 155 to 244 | 0.62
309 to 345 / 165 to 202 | 0.52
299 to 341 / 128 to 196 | 0.56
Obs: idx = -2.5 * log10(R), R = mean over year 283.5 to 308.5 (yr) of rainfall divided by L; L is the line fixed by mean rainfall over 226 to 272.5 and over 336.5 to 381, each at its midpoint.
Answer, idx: 0.07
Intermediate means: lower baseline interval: 5.04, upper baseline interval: 4.39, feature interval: 4.48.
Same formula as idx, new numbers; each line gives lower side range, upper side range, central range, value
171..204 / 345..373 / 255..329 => 0.16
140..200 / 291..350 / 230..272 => -0.21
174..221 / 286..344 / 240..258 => -0.14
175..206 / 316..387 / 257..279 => -0.10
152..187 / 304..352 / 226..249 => -0.22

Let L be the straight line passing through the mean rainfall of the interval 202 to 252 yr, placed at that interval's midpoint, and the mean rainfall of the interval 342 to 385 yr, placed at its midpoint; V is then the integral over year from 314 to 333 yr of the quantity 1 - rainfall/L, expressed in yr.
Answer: 9.2 yr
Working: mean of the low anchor 5.09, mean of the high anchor 4.61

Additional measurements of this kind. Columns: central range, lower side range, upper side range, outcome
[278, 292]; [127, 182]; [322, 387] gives -1.9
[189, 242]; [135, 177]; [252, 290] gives -0.4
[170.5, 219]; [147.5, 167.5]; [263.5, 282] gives -0.2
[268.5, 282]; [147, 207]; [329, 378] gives -1.3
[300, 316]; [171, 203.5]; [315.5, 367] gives 3.0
